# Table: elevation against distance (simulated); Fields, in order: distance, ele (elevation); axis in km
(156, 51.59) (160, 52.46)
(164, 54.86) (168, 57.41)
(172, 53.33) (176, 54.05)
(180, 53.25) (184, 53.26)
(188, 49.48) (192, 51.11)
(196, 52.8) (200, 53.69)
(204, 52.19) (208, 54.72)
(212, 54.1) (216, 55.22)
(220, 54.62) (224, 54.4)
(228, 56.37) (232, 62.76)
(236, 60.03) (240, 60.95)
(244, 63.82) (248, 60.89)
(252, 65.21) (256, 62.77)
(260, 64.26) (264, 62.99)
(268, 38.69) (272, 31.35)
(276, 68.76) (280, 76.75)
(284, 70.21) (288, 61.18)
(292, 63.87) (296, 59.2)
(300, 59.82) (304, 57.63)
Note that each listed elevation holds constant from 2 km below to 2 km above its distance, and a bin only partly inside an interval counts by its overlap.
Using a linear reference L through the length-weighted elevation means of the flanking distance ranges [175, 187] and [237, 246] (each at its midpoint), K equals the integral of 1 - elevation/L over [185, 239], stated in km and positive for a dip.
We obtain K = 2.8 km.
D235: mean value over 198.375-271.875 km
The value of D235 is 57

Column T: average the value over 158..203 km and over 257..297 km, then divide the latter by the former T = 1.12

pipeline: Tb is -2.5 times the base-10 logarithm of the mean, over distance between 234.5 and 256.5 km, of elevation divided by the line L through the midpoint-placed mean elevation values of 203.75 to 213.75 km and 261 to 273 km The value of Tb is -0.25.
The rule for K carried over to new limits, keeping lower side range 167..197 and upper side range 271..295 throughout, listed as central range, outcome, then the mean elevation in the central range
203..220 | 0.5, 54.2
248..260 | -0.7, 63.5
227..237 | -0.3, 60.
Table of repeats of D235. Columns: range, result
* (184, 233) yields 54.1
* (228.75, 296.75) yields 60.8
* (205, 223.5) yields 54.5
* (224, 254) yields 61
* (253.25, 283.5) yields 58.7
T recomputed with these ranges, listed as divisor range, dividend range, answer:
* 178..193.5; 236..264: 1.21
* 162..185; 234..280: 1.08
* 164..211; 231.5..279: 1.10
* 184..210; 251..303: 1.15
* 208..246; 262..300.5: 1.02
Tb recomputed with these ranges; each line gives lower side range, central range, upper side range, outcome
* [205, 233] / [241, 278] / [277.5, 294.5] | 0.09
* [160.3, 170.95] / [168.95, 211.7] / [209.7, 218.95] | 0.04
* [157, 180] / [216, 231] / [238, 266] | 0.08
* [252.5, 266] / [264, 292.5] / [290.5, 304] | 0.06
